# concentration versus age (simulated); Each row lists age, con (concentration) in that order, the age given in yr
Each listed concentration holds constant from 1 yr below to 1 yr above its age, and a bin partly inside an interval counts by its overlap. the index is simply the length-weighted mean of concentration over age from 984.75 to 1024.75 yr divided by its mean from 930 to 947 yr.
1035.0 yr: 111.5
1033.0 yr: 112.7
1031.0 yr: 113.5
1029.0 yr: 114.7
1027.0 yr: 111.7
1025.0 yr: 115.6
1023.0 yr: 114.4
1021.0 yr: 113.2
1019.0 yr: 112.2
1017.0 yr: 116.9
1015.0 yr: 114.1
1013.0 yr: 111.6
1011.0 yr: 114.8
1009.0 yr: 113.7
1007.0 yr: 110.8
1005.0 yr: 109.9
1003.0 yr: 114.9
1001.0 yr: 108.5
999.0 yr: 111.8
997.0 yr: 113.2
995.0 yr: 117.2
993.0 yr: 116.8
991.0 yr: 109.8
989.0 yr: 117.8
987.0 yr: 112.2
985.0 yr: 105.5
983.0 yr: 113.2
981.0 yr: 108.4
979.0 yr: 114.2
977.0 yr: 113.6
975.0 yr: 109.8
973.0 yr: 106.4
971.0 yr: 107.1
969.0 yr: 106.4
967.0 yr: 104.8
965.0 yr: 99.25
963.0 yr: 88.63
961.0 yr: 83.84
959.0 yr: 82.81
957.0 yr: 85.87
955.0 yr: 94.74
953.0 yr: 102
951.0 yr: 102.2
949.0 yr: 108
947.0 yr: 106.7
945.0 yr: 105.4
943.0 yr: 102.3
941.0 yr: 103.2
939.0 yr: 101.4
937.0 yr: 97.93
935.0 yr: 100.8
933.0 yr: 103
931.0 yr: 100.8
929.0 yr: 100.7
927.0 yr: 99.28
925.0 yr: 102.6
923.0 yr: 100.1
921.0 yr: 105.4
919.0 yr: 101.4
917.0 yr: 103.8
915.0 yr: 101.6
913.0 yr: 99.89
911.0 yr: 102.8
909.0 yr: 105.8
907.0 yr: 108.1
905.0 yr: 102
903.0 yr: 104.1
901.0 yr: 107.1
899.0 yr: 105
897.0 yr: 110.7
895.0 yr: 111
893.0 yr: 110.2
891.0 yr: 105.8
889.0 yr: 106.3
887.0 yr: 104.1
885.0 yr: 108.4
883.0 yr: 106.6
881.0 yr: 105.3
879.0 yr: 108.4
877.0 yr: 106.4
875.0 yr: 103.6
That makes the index 1.1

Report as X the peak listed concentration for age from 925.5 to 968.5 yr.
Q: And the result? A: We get 108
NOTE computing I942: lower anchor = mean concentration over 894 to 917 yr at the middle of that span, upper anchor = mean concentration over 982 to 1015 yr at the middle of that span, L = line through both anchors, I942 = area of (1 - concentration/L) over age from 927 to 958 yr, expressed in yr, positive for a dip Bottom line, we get 2.1 yr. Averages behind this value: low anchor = 105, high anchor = 113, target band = 101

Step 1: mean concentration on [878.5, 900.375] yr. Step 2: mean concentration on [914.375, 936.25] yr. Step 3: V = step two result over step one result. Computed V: 0.95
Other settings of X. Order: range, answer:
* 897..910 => 110.7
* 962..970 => 106.4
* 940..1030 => 117.8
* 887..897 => 111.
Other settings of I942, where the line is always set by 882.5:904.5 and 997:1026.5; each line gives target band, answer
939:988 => 3.5 yr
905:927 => 1.1 yr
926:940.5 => 1.1 yr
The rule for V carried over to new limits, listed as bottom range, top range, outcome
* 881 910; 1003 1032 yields 1.06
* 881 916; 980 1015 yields 1.06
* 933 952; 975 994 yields 1.09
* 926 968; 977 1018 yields 1.14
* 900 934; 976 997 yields 1.10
